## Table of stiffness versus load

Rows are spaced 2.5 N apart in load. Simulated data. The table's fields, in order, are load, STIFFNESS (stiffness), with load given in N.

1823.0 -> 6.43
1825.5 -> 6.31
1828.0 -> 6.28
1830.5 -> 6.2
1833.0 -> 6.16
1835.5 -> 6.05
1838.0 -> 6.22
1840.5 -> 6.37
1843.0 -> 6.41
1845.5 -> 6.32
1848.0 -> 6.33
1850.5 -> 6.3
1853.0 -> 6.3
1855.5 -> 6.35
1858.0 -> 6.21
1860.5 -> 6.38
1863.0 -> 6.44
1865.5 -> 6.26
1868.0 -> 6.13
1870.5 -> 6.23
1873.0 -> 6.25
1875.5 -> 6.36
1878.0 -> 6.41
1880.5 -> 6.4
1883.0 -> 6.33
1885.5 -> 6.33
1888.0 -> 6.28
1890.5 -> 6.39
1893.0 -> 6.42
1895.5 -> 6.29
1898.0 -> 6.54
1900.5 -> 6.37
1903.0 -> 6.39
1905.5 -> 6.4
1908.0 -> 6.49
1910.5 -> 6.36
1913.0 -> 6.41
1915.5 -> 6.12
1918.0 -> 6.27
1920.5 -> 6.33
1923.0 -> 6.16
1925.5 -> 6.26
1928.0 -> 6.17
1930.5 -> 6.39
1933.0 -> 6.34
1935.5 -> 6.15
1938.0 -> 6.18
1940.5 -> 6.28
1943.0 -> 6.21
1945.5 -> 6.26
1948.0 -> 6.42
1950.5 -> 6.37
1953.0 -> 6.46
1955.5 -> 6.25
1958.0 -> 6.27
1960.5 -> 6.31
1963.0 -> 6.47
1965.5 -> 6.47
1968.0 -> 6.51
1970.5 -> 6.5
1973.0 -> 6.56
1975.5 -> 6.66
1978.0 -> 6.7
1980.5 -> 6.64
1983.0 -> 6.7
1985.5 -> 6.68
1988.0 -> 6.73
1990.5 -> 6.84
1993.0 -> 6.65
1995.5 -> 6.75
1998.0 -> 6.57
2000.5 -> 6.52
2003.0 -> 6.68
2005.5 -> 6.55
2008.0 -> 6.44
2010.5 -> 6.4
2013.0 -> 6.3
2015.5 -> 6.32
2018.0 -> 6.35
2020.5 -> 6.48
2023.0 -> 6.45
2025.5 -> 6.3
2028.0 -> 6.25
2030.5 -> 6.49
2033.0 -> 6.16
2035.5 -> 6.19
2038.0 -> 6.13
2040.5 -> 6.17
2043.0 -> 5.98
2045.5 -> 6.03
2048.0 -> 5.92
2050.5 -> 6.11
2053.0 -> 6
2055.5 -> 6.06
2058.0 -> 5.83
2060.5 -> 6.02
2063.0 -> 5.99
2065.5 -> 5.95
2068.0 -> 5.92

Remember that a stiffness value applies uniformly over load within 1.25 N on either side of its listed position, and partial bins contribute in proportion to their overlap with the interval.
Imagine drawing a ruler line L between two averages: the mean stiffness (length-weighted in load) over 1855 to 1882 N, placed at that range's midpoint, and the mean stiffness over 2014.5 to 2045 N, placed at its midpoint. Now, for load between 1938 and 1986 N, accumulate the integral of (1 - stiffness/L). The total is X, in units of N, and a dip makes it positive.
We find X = -1.3 N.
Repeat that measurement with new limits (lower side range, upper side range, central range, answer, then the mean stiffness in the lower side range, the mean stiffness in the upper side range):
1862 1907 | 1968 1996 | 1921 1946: 1.0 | 6.35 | 6.66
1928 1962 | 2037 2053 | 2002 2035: -1.5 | 6.3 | 6.05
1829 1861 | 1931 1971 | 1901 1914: -0.2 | 6.27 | 6.34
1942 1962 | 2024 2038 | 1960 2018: -2.4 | 6.32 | 6.27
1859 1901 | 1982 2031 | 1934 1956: 0.5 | 6.34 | 6.52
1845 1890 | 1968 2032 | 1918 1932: 0.3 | 6.31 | 6.54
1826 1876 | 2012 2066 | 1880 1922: -0.8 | 6.28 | 6.16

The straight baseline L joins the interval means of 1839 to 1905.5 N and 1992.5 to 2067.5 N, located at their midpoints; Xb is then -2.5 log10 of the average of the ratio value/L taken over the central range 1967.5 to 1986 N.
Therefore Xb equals -0.06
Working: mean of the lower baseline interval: 6.34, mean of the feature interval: 6.62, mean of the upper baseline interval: 6.26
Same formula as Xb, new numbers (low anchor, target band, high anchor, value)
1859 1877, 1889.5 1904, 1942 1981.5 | -0.01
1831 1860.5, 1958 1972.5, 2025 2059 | -0.05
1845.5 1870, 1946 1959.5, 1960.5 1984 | 0.03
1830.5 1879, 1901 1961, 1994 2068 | -0.01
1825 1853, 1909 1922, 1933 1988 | 0.01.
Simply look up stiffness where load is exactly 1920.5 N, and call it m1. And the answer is 6.33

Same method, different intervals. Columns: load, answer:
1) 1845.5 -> 6.32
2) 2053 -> 6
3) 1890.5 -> 6.39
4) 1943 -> 6.21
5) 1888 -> 6.28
